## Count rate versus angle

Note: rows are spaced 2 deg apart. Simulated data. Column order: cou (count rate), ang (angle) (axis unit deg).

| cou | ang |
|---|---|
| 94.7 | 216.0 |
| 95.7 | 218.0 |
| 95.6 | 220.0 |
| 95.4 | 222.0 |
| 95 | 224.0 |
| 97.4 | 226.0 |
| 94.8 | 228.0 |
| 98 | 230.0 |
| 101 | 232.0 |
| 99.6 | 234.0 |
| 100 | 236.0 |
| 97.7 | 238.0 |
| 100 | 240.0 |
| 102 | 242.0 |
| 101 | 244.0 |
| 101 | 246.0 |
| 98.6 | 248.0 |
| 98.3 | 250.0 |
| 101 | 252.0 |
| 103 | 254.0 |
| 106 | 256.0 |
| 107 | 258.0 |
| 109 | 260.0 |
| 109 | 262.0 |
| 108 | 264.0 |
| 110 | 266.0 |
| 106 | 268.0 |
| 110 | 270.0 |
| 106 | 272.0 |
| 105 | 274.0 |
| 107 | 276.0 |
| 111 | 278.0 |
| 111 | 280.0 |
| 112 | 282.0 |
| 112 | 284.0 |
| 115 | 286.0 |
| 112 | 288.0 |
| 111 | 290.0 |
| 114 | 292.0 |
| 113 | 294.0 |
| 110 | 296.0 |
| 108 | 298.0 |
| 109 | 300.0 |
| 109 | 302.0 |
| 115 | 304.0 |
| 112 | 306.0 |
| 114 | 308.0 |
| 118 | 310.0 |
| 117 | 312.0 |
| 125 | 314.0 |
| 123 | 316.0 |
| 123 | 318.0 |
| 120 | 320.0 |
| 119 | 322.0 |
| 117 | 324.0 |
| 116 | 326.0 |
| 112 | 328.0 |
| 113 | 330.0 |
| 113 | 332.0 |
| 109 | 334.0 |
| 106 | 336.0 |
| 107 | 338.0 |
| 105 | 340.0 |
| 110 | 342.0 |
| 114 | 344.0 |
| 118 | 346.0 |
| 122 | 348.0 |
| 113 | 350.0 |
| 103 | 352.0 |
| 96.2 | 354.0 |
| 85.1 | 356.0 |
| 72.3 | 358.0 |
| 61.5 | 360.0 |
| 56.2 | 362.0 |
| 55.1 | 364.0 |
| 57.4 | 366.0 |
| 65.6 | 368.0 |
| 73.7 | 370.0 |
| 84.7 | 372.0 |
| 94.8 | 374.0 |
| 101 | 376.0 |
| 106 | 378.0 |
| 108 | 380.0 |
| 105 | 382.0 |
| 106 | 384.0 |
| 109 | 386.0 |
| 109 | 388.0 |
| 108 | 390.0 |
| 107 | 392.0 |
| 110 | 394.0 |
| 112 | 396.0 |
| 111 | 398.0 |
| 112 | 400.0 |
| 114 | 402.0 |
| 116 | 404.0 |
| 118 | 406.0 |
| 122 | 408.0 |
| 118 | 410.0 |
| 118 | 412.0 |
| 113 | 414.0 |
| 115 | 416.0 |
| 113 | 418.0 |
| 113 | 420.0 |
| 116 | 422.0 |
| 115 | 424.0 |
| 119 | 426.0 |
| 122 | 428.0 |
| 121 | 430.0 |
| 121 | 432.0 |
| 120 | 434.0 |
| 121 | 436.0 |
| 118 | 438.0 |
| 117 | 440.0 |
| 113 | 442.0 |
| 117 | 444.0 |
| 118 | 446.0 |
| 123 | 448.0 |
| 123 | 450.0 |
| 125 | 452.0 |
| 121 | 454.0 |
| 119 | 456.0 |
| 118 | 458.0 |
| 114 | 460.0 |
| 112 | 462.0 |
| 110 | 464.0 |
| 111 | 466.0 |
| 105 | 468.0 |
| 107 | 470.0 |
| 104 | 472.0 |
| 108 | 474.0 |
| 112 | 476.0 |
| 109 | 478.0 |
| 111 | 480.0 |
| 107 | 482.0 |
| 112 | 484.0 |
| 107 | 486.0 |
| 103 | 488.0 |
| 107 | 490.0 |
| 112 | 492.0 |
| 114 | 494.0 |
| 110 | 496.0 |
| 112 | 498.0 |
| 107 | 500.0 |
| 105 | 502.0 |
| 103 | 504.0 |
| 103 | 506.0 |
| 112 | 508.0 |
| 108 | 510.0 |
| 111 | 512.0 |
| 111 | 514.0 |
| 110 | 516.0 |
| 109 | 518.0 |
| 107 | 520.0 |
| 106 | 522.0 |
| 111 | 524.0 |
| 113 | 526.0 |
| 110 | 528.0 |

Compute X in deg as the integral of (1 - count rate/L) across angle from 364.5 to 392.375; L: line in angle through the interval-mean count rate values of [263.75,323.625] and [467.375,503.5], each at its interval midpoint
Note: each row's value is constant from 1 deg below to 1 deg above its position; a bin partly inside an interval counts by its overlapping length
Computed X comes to 4.2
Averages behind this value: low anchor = 113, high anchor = 108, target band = 94.4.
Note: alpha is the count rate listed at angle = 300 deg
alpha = 109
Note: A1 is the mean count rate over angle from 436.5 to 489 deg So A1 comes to 113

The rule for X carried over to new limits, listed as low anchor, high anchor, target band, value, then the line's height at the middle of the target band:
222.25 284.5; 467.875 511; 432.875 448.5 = -1.6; 107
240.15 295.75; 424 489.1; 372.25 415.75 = 0.9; 112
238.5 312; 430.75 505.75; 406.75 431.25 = -1.2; 112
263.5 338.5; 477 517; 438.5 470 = -1.9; 110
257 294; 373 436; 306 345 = -1.3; 111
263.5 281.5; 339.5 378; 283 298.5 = -1.2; 104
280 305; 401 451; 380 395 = 1.1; 116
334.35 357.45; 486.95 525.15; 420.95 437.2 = -1.8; 108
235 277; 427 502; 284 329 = -3.6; 106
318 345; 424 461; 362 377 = 5.3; 115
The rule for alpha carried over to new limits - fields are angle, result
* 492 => 112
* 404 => 116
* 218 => 95.7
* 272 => 106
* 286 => 115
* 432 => 121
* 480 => 111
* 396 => 112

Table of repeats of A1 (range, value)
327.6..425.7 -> 103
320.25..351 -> 113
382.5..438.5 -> 115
